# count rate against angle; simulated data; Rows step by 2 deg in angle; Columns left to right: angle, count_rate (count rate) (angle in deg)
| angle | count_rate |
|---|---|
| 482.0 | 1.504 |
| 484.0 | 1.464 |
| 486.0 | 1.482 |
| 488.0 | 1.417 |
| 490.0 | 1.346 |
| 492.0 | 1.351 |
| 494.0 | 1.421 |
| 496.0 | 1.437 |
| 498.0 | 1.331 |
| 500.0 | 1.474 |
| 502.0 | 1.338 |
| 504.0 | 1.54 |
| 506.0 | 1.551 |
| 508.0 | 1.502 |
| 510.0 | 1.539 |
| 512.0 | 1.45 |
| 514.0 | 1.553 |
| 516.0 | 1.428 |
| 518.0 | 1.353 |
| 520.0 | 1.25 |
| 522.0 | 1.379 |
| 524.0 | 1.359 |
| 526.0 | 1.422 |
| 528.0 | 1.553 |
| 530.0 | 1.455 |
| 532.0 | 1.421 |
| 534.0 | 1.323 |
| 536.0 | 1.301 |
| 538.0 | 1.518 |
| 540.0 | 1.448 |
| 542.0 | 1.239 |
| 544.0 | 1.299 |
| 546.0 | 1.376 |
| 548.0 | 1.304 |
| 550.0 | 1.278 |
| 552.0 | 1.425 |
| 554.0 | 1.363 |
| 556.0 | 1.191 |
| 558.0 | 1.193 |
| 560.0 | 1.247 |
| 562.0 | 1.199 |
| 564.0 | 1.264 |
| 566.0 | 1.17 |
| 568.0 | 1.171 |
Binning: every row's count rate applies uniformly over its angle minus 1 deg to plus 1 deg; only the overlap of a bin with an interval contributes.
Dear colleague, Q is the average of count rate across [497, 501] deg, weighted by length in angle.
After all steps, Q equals 1.4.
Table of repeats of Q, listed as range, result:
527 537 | 1.41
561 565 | 1.23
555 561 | 1.21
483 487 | 1.47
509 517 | 1.49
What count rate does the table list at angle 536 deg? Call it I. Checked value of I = 1.301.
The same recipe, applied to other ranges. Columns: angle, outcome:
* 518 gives 1.353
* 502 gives 1.338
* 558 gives 1.193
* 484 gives 1.464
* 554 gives 1.363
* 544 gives 1.299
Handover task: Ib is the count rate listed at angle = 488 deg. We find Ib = 1.417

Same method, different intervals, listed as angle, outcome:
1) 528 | 1.553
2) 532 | 1.421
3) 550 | 1.278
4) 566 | 1.17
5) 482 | 1.504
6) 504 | 1.54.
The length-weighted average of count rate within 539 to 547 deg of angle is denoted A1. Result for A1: 1.34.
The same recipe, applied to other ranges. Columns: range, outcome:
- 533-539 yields 1.38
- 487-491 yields 1.38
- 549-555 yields 1.36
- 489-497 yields 1.39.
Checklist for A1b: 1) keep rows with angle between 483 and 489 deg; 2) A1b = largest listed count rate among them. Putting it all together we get 1.482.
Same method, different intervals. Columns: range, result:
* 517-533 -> 1.553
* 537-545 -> 1.518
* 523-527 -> 1.422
